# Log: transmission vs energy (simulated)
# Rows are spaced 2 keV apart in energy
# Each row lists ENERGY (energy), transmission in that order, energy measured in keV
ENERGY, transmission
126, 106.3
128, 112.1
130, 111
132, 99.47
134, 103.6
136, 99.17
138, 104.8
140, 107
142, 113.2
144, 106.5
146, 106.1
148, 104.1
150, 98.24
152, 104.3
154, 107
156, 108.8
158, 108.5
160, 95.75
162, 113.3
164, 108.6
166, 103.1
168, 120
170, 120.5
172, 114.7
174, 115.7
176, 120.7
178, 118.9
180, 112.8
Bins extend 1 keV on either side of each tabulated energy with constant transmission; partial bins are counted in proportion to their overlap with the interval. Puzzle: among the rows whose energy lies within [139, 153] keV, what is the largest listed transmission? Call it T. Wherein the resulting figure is 113.2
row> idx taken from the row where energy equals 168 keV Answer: 120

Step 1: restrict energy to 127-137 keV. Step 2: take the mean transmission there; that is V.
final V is 105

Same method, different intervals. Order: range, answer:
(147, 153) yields 102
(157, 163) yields 106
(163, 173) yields 113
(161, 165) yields 111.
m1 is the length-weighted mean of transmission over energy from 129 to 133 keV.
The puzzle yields 105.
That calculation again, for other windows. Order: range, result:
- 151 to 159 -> 107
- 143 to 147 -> 106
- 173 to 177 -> 118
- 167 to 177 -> 118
